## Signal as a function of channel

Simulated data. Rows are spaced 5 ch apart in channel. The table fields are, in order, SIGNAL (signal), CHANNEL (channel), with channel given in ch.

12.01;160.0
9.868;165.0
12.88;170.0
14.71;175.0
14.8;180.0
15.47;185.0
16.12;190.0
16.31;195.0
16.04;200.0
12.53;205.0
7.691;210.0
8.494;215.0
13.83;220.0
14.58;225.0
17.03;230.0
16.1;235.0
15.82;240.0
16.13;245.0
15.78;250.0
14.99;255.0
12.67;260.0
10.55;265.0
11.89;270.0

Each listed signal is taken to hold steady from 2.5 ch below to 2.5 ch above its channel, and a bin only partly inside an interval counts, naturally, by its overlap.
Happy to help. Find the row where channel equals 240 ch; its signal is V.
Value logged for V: 15.82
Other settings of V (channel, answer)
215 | 8.494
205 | 12.53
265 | 10.55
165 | 9.868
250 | 15.78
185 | 15.47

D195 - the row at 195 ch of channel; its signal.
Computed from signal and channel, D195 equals 16.31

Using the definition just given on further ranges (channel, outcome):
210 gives 7.691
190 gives 16.12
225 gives 14.58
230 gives 17.03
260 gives 12.67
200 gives 16.04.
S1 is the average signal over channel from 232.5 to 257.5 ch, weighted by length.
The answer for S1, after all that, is 15.8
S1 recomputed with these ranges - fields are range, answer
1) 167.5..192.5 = 14.8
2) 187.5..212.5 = 13.7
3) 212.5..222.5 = 11.2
